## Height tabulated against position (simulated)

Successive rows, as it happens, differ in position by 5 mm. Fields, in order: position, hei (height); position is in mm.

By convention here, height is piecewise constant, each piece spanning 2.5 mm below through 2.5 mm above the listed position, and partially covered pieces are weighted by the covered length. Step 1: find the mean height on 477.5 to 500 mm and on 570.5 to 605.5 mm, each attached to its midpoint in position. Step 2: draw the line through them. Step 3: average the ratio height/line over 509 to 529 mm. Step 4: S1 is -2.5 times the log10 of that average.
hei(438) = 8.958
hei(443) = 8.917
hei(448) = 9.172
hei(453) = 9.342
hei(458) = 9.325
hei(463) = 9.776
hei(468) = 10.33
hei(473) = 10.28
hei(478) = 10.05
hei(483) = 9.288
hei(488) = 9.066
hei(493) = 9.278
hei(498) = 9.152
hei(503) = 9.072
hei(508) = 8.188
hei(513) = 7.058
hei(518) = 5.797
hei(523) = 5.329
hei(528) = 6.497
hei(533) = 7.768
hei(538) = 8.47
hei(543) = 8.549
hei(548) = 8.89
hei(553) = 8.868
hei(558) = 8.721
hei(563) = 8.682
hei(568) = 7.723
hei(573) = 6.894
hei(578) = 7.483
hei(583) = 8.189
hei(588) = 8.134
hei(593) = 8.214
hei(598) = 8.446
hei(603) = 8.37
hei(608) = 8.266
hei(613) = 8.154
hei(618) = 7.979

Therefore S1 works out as 0.38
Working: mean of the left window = 9.31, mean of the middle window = 6.3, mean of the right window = 7.96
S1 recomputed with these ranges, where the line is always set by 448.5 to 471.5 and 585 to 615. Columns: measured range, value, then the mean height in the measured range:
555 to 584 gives 0.08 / 7.95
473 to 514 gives 0.04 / 9.05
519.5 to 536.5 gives 0.33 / 6.6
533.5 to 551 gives 0.04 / 8.54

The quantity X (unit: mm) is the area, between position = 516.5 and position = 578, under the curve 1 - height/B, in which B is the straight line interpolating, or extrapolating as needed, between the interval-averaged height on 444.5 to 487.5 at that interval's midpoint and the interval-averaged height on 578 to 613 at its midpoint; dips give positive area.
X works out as 7.2 mm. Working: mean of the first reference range 9.65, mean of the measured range 7.7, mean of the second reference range 8.21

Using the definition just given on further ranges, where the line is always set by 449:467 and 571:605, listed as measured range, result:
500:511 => 0.5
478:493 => -0.2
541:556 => -0.6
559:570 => -0.1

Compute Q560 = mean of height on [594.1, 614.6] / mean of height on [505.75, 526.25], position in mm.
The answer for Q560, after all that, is 1.3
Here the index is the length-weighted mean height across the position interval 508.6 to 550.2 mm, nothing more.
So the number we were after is 7.32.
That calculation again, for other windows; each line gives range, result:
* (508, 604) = 7.8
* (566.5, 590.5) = 7.68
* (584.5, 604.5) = 8.28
